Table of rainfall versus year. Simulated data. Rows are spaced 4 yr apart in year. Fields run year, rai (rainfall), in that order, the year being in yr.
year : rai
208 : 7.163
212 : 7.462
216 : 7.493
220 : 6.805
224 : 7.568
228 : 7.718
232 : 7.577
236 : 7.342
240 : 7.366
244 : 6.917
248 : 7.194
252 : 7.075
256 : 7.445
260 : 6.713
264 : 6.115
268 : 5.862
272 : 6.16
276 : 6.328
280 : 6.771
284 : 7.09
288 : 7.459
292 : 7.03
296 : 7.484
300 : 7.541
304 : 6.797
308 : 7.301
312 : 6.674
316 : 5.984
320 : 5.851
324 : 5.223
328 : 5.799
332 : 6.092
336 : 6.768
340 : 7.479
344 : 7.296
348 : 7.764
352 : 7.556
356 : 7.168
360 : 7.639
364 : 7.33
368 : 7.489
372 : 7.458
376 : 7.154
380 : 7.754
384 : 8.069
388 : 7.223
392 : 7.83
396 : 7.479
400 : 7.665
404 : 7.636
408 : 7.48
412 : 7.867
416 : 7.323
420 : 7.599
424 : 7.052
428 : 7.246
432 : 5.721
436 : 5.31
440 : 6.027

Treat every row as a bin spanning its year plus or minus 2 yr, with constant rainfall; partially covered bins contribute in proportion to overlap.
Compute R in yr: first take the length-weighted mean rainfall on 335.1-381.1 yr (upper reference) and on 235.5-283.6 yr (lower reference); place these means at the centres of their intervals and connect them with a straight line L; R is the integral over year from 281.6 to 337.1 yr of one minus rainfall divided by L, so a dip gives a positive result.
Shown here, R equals 3.4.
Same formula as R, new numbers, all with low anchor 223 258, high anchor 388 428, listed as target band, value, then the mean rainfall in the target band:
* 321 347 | 3.4 yr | 6.47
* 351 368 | 0.1 yr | 7.42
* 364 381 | 0.1 yr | 7.43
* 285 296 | 0.2 yr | 7.27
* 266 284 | 2.5 yr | 6.37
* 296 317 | 1.3 yr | 6.96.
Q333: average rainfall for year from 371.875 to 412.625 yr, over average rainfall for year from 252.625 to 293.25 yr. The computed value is 1.1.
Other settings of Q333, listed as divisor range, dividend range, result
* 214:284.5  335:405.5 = 1.08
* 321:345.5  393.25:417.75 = 1.18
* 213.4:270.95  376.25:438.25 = 1.03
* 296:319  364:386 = 1.10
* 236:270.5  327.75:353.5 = 1.03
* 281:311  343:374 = 1.04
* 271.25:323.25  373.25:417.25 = 1.12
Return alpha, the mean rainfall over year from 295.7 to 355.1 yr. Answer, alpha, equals 6.76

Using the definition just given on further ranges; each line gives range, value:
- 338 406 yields 7.53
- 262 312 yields 6.82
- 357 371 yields 7.46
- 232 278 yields 6.81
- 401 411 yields 7.6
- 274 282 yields 6.55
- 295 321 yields 6.82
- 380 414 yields 7.66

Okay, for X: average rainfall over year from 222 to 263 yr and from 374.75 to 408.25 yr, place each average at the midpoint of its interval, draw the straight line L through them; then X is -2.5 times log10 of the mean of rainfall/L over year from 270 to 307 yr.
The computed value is 0.06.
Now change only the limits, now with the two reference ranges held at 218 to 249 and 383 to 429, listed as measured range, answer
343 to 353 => -0.01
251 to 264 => 0.06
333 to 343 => 0.06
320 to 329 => 0.32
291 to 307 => 0.02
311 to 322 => 0.21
